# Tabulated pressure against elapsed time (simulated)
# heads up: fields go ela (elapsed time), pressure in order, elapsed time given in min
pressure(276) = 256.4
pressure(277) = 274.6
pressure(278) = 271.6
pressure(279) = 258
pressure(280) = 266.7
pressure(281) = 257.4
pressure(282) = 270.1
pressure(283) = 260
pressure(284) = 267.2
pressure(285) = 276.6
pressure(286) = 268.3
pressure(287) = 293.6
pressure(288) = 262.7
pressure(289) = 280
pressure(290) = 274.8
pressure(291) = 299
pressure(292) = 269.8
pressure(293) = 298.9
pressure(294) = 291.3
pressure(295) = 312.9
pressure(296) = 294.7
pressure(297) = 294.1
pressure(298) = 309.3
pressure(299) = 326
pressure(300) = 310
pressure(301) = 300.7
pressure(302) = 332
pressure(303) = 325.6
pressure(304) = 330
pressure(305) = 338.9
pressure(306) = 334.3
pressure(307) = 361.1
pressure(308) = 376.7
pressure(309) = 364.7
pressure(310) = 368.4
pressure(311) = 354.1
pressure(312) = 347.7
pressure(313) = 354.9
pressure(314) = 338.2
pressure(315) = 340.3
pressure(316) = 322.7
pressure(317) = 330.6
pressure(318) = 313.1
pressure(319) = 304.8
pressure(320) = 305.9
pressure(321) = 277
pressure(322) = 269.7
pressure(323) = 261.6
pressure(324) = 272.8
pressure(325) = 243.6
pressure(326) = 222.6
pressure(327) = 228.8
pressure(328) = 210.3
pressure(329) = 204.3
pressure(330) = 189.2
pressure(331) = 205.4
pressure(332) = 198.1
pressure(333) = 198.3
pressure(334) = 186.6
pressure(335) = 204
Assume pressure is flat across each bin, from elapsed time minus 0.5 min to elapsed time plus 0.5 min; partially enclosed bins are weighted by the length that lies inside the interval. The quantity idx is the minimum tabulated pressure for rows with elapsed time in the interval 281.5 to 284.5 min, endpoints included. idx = 260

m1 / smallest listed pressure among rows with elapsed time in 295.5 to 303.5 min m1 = 294.1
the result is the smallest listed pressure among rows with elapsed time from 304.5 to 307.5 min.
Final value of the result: 334.3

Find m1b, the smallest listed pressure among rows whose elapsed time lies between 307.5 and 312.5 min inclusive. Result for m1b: 347.7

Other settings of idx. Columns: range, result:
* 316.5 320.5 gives 304.8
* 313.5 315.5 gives 338.2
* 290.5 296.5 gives 269.8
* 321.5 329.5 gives 204.3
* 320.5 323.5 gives 261.6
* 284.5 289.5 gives 262.7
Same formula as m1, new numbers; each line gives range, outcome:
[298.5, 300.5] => 310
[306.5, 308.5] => 361.1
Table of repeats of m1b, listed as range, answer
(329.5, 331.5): 189.2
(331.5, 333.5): 198.1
